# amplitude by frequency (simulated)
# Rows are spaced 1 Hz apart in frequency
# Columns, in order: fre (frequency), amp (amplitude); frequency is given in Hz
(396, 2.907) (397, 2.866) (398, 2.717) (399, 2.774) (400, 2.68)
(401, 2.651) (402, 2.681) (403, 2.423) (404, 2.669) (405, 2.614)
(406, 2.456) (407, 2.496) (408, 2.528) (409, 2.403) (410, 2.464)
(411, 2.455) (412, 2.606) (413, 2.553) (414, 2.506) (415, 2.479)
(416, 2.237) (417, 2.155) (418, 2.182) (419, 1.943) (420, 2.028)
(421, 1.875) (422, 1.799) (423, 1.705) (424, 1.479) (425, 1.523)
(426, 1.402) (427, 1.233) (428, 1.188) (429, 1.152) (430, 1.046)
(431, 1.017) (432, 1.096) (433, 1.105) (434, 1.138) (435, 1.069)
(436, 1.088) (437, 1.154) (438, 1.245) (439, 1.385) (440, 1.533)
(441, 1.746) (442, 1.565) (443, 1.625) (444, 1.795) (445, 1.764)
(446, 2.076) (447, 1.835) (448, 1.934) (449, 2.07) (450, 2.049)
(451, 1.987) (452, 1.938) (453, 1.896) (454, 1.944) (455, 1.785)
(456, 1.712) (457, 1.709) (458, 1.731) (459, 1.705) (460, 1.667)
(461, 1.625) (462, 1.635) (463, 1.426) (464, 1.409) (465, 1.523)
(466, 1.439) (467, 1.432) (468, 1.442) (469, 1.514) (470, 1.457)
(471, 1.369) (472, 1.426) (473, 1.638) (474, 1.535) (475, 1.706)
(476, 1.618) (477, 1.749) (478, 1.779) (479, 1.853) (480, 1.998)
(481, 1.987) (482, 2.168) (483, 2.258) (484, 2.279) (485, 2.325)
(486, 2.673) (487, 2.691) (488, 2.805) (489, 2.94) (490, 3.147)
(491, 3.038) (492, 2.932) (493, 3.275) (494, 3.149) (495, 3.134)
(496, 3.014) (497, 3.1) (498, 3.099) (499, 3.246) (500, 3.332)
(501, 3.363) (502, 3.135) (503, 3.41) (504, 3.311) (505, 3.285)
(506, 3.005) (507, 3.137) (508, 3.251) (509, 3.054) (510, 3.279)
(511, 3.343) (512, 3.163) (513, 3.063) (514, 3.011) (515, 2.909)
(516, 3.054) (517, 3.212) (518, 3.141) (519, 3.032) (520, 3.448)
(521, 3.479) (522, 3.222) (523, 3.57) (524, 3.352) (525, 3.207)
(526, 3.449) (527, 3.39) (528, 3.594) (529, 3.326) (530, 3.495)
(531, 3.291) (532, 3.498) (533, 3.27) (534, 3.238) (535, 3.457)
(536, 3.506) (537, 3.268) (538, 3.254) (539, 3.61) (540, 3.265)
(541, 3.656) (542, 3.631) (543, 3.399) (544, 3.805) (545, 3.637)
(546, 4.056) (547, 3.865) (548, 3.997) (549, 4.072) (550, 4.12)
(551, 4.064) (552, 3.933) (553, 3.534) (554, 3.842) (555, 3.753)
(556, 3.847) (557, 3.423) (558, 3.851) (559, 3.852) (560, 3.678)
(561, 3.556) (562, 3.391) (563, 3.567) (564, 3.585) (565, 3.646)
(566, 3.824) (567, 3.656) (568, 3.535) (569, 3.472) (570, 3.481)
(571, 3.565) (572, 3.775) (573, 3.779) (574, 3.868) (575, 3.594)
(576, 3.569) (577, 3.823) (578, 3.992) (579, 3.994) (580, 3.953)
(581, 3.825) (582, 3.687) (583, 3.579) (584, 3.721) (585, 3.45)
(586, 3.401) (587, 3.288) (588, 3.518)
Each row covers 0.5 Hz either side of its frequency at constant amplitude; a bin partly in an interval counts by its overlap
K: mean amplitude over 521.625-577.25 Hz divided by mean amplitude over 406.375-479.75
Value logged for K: 2.10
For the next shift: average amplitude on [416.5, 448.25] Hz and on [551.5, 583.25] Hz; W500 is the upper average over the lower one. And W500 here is 2.4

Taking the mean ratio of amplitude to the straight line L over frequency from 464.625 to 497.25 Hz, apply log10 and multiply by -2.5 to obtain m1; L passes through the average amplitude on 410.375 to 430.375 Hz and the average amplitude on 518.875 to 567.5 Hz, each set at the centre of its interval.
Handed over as 0.25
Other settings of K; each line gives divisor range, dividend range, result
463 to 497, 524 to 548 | 1.63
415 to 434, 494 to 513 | 2.03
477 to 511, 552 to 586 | 1.29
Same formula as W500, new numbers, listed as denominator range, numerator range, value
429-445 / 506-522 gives 2.41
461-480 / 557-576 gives 2.32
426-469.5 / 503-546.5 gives 2.16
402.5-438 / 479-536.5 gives 1.66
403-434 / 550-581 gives 1.92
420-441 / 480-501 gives 2.11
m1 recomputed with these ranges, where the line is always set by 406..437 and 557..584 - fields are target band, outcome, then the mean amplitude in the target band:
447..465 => 0.25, 1.77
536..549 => -0.09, 3.63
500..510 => -0.13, 3.23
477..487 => 0.19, 2.15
